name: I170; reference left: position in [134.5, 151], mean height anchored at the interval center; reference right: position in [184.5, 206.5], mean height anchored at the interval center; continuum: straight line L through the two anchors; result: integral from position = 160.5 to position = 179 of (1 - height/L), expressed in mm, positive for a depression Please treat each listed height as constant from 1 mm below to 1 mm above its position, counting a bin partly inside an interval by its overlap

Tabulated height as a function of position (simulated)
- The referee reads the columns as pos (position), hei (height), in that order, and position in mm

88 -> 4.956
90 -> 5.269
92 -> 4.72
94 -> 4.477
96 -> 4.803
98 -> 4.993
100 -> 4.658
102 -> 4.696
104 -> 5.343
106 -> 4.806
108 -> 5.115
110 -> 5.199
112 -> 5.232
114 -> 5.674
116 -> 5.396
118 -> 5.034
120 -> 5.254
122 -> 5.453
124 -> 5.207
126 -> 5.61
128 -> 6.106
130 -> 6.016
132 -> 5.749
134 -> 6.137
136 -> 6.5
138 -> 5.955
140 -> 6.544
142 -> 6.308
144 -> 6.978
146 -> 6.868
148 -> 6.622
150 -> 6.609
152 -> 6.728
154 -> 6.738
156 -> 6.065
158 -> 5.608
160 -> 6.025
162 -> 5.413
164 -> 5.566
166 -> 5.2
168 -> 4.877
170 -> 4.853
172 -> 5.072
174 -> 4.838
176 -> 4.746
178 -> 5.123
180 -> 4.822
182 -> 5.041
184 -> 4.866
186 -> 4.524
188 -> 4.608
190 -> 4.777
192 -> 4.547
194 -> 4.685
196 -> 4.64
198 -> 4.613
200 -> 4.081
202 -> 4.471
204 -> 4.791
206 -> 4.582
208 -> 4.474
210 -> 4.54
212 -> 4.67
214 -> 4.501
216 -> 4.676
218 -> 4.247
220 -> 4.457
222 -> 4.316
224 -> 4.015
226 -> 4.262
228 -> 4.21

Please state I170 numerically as 1.5 mm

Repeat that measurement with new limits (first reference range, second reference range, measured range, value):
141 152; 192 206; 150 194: 3.1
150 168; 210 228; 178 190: 1.1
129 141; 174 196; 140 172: -2.5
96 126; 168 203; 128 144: -3.9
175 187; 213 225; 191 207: 0.2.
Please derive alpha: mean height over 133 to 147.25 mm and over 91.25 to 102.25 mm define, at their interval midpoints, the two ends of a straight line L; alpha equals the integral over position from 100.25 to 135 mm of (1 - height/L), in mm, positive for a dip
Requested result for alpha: 1.0 mm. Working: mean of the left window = 4.73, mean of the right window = 6.47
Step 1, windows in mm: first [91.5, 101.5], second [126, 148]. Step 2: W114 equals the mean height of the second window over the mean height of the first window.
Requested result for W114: 1.3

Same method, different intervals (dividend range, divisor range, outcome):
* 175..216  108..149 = 0.79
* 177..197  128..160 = 0.75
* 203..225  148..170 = 0.76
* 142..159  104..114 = 1.26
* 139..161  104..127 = 1.23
